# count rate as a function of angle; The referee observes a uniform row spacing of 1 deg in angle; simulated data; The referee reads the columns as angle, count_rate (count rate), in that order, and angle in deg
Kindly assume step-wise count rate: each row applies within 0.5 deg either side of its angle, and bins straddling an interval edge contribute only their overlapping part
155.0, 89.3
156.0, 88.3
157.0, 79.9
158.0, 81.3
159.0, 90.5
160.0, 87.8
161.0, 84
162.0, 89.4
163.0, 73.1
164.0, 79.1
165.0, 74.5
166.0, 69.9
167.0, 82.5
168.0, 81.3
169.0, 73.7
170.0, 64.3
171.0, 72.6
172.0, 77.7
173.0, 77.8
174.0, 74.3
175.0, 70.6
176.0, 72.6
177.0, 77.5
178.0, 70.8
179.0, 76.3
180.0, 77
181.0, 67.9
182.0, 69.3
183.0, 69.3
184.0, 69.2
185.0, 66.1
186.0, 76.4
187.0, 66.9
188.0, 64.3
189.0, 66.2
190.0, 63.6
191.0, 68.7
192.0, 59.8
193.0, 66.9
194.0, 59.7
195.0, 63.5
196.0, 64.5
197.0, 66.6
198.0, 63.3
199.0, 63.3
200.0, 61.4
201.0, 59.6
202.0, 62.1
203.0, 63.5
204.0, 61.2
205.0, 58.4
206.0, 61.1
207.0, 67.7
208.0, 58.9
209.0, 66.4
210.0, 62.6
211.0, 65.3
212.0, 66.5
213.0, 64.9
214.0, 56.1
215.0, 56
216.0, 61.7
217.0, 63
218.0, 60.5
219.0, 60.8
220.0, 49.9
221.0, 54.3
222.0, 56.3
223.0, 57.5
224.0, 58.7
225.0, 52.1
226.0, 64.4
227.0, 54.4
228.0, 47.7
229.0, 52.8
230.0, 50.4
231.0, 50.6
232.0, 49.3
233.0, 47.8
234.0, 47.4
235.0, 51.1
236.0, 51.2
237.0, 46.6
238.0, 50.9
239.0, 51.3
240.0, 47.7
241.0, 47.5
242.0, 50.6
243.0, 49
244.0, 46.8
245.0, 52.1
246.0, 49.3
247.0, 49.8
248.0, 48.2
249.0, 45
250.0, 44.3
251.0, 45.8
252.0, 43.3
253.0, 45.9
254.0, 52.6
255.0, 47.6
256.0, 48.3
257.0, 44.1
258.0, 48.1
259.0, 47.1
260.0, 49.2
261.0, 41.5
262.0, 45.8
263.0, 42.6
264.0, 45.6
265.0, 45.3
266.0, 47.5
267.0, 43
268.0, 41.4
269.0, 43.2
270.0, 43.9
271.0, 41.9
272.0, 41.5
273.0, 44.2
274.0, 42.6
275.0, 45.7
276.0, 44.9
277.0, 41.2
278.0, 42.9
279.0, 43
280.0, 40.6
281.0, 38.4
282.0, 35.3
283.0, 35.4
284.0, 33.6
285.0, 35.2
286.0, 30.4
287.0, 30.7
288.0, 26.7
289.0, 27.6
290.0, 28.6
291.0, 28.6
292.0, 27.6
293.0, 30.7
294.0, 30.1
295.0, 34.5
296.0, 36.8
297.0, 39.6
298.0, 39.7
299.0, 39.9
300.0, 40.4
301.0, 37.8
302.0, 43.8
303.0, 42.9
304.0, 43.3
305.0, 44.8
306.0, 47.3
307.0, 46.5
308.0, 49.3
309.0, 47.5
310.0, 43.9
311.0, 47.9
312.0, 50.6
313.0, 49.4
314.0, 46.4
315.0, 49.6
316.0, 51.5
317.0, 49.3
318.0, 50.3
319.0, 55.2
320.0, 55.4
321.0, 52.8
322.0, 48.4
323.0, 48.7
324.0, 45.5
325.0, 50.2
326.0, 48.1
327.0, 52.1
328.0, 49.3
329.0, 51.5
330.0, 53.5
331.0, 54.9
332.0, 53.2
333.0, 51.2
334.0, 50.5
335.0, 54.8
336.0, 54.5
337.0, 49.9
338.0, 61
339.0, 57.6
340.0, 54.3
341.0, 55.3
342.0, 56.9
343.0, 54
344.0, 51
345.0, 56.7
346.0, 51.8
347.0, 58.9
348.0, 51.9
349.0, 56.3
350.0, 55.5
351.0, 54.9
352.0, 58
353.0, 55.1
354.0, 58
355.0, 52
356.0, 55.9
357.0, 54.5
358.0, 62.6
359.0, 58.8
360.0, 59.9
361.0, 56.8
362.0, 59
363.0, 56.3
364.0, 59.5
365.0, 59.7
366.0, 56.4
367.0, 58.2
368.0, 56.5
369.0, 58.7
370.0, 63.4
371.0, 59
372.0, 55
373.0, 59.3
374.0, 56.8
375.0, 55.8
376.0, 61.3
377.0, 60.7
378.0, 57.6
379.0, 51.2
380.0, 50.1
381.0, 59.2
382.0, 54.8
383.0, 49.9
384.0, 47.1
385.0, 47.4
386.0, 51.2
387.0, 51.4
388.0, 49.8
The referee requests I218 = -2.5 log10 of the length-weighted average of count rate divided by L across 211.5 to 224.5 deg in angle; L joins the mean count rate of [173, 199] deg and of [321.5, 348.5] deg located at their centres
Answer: 0.11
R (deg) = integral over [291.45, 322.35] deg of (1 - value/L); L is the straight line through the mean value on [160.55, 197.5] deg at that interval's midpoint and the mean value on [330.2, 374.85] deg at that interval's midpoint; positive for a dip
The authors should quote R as 8.2 deg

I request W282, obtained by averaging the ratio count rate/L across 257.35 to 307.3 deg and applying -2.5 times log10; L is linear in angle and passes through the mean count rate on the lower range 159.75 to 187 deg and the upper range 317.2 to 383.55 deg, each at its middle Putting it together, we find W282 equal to 0.49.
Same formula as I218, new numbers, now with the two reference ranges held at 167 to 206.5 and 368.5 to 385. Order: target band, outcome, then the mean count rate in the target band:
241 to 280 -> 0.36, 45.6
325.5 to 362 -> 0.06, 54.8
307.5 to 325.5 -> 0.20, 49.6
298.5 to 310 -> 0.35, 44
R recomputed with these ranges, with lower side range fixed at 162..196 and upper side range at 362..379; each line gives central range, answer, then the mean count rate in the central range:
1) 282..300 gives 8.7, 33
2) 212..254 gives 9.6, 52.2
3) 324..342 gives 2.3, 53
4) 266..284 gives 6.4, 41.6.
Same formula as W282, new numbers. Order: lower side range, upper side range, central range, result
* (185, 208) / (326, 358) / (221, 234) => 0.16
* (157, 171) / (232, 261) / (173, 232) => 0.02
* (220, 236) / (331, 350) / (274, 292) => 0.44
